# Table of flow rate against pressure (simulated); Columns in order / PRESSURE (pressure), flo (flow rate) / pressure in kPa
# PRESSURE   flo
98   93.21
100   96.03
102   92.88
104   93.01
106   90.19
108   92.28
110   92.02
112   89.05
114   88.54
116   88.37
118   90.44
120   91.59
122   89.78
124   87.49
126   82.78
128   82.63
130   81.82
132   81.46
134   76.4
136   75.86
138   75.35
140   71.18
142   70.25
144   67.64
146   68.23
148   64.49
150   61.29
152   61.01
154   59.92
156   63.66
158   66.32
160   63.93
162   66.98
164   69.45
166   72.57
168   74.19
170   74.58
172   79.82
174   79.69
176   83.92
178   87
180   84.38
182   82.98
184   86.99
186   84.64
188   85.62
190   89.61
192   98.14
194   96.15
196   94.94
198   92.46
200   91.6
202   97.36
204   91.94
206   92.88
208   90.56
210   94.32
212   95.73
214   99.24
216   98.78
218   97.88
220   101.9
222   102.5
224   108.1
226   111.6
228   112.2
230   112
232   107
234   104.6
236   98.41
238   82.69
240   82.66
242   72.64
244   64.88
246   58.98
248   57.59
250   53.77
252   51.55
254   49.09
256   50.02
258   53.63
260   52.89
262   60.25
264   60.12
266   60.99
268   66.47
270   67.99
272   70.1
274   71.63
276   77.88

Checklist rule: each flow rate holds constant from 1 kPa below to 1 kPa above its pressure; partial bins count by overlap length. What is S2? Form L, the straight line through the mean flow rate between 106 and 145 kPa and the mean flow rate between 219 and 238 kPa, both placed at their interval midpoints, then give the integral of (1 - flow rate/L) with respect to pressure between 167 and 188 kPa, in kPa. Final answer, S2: 2.7 kPa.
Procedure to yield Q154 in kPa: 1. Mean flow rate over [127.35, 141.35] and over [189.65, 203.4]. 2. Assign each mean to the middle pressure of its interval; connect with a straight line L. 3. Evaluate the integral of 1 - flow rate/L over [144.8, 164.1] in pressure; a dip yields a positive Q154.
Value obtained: 4.3 kPa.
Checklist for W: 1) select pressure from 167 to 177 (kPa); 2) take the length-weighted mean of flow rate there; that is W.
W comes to 78.4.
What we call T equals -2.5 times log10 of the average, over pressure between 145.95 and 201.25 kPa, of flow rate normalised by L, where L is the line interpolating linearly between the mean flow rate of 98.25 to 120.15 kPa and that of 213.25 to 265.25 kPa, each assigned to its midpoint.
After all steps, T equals 0.10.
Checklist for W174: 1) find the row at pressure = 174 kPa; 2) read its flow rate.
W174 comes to 79.69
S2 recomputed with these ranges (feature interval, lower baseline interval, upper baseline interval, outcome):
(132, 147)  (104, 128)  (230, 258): 2.3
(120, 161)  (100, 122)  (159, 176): 4.5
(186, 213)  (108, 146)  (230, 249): -3.4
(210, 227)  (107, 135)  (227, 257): -4.8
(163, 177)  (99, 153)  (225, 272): 0.4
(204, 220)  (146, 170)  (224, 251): -3.1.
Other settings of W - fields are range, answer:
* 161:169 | 70.8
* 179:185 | 84.8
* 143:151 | 65.4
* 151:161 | 63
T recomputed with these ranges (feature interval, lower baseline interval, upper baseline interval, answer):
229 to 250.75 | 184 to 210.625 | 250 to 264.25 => -0.24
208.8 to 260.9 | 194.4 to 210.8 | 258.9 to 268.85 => -0.09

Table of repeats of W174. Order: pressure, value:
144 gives 67.64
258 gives 53.63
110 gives 92.02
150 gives 61.29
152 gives 61.01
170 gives 74.58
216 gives 98.78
